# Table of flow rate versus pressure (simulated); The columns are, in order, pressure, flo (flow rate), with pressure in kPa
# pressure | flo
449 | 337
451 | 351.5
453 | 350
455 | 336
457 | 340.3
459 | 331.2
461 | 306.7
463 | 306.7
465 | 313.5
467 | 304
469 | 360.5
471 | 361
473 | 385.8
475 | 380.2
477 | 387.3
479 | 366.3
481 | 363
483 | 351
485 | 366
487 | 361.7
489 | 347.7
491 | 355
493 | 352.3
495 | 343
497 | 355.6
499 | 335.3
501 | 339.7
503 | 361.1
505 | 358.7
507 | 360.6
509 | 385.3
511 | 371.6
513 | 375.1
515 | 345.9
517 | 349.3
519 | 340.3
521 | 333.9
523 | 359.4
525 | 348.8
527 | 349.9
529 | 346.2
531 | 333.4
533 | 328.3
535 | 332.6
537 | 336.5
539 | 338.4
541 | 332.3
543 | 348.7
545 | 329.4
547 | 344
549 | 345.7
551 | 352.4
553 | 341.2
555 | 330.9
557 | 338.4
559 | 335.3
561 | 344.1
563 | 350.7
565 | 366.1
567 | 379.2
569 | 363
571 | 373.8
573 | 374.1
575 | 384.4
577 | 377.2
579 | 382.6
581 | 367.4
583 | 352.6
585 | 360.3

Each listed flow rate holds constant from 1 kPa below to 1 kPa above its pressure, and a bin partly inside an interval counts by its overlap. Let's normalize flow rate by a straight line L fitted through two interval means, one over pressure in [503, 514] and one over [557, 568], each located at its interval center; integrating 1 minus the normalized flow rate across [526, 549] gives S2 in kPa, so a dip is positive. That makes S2 1.4 kPa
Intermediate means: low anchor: 369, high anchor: 354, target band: 338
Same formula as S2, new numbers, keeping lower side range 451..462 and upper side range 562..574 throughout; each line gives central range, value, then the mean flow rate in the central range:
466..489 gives -1.4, 362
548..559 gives 0.7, 341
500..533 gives -0.1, 353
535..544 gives 0.5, 338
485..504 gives -0.3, 351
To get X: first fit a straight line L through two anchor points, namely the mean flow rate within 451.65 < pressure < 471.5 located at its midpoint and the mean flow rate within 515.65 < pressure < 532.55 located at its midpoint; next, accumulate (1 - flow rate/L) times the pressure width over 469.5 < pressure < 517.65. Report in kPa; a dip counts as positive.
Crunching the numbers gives -3.3 kPa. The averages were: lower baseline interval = 331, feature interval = 361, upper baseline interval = 345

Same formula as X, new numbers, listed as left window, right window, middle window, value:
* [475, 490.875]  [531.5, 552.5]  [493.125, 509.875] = 0.1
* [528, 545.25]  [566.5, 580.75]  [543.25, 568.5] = 0.7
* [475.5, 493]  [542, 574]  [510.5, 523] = 0.2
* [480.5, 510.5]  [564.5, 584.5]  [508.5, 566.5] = 2.9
